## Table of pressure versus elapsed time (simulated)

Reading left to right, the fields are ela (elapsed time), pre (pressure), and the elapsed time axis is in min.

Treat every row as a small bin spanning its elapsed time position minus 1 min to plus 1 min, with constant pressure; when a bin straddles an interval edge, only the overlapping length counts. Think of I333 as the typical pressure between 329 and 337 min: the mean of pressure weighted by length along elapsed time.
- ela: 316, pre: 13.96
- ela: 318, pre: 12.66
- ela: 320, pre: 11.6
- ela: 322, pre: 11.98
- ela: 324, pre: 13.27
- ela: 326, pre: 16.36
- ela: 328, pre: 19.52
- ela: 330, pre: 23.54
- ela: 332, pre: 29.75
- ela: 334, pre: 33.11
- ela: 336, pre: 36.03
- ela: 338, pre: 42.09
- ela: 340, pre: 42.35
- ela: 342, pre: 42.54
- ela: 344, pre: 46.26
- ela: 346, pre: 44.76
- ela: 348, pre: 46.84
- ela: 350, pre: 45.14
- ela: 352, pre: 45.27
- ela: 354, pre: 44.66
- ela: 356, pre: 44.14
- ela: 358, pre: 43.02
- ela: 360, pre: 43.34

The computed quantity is 30.6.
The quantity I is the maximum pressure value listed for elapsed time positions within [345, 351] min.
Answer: 46.84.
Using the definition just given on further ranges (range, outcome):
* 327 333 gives 29.75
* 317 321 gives 12.66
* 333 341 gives 42.35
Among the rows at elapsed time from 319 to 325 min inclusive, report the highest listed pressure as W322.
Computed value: 13.27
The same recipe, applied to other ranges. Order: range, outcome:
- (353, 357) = 44.66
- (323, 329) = 19.52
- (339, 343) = 42.54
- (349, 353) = 45.27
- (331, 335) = 33.11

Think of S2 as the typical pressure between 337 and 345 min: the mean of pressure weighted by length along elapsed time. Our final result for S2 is 43.3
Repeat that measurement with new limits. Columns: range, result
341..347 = 44.5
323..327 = 14.8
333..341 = 38.4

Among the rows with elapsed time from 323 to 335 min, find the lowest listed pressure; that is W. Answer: 13.27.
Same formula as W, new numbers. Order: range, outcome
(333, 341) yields 33.11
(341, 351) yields 42.54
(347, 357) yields 44.14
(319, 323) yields 11.6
